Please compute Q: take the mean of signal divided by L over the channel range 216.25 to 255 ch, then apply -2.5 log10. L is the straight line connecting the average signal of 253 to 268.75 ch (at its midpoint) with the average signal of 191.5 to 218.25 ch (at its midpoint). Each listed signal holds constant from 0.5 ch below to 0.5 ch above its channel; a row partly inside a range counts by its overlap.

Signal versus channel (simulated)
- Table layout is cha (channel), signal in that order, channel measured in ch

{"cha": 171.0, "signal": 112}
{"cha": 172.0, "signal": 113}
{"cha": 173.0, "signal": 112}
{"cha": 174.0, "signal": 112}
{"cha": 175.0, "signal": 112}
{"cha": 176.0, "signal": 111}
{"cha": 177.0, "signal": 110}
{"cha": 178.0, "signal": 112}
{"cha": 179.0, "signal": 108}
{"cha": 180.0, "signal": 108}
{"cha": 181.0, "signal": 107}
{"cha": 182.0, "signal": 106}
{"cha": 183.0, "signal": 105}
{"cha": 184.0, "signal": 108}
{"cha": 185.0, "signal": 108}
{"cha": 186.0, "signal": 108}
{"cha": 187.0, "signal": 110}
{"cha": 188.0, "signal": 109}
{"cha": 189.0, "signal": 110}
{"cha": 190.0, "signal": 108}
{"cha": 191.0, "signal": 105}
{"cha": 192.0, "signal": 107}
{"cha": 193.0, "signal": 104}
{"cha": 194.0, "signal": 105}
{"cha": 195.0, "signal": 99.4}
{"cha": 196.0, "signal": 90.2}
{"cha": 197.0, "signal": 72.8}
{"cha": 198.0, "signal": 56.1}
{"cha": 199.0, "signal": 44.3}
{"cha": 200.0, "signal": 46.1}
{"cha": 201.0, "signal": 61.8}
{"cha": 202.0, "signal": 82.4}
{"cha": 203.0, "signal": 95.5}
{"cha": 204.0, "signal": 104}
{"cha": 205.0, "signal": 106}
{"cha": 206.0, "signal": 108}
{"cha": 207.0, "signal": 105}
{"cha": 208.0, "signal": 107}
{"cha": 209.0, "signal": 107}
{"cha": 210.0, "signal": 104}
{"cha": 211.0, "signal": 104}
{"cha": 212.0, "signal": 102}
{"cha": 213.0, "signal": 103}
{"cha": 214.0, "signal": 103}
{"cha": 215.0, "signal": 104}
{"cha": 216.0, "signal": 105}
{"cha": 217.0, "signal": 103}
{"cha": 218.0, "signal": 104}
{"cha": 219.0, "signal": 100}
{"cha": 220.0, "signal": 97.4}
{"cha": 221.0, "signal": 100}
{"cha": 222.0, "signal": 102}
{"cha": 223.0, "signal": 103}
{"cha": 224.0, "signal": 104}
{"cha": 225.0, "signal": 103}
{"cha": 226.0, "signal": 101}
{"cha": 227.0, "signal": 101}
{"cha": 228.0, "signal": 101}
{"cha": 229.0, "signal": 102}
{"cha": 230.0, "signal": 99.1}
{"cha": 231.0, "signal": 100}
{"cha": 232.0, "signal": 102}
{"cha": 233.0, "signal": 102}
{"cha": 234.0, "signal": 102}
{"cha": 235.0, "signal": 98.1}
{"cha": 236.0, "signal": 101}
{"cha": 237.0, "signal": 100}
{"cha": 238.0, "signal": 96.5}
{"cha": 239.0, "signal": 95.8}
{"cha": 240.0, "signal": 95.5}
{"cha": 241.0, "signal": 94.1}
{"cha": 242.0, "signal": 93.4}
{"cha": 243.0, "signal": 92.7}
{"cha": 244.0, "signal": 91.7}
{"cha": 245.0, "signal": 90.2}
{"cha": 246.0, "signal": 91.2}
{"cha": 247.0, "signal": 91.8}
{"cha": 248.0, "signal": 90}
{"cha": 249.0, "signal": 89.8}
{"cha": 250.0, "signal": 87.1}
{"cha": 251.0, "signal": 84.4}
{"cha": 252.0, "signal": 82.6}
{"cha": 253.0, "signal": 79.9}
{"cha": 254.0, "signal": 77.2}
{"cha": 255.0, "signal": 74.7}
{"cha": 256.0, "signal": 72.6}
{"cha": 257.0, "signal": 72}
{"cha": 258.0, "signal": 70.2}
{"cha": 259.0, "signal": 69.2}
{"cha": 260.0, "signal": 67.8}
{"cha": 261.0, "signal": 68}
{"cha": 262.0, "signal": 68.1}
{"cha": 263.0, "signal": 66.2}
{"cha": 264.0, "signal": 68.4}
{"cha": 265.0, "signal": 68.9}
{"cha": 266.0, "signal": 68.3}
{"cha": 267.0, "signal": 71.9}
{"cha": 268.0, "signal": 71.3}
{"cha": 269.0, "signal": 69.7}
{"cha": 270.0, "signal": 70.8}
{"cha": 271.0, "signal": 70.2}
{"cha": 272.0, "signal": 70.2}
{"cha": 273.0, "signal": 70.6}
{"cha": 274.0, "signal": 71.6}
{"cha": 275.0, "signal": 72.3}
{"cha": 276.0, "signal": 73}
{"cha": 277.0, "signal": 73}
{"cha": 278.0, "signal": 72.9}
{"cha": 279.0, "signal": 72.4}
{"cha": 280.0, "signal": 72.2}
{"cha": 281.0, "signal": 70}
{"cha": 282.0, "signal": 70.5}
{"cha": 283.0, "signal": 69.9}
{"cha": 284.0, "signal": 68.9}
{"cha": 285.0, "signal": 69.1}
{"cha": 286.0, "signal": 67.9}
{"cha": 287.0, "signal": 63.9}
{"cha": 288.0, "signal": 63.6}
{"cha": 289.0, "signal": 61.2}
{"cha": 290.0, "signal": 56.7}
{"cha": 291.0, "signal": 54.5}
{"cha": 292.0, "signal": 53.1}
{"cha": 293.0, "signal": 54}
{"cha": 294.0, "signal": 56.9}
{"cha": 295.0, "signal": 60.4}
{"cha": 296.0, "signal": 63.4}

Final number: -0.18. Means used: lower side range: 93.7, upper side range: 70.6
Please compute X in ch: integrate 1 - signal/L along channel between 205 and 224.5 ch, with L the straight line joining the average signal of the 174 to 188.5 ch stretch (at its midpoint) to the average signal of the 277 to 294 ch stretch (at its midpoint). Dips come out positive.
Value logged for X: -1.80 ch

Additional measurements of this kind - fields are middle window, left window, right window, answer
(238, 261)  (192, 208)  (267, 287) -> -2.3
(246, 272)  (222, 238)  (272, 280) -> 2.5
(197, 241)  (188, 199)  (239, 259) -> -3.3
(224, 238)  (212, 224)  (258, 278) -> -1.0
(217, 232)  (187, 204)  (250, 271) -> -3.7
